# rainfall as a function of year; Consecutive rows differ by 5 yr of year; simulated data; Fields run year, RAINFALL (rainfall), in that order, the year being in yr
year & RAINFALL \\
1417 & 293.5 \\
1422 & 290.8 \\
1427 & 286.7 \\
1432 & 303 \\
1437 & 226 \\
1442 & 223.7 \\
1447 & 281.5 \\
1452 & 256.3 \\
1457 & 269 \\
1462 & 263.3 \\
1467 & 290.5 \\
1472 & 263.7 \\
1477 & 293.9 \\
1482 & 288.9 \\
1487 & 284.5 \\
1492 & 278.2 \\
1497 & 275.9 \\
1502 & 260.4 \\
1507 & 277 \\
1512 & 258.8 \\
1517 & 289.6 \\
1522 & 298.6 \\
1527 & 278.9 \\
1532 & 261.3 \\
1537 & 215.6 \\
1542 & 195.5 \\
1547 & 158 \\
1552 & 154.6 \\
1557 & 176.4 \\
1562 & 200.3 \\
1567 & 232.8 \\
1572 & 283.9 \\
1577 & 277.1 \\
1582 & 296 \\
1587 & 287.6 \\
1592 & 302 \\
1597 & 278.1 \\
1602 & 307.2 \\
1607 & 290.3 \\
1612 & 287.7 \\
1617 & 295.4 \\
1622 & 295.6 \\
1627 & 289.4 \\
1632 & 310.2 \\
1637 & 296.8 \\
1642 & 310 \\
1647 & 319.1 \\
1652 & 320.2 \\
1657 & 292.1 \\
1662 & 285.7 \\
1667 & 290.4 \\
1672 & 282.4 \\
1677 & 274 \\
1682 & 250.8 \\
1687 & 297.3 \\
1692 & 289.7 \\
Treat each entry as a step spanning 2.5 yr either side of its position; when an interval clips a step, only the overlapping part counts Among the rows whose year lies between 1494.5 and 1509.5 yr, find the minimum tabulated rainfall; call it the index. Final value 260.4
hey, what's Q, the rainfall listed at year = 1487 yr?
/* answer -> 284.5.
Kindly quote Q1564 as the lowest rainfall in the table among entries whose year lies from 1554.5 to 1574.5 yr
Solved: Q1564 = 176.4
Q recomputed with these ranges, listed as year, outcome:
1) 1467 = 290.5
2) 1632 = 310.2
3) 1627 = 289.4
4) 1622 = 295.6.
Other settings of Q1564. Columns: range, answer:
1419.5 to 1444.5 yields 223.7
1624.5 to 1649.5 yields 289.4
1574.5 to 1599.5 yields 277.1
